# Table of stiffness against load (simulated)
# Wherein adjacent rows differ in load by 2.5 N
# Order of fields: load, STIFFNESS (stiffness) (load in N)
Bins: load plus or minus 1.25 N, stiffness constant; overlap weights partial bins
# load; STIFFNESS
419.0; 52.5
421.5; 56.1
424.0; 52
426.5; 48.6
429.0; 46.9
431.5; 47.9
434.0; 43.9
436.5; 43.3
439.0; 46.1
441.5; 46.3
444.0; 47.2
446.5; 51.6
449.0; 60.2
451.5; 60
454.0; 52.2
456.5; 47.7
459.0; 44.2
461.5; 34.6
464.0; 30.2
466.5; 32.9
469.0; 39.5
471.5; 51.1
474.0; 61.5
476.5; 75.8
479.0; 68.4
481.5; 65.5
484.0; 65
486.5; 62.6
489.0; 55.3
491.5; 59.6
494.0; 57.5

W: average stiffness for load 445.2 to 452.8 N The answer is 57.2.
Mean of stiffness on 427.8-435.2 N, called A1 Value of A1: 46.2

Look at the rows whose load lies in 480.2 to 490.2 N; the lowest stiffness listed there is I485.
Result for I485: 55.3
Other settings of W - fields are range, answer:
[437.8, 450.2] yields 50.3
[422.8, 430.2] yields 49.2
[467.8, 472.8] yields 45.5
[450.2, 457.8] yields 53.3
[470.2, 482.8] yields 64.4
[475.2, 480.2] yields 72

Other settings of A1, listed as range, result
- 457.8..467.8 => 35.5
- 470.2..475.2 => 56.1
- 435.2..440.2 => 44.7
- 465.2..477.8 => 52.1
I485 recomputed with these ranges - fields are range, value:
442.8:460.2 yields 44.2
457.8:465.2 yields 30.2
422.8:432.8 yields 46.9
